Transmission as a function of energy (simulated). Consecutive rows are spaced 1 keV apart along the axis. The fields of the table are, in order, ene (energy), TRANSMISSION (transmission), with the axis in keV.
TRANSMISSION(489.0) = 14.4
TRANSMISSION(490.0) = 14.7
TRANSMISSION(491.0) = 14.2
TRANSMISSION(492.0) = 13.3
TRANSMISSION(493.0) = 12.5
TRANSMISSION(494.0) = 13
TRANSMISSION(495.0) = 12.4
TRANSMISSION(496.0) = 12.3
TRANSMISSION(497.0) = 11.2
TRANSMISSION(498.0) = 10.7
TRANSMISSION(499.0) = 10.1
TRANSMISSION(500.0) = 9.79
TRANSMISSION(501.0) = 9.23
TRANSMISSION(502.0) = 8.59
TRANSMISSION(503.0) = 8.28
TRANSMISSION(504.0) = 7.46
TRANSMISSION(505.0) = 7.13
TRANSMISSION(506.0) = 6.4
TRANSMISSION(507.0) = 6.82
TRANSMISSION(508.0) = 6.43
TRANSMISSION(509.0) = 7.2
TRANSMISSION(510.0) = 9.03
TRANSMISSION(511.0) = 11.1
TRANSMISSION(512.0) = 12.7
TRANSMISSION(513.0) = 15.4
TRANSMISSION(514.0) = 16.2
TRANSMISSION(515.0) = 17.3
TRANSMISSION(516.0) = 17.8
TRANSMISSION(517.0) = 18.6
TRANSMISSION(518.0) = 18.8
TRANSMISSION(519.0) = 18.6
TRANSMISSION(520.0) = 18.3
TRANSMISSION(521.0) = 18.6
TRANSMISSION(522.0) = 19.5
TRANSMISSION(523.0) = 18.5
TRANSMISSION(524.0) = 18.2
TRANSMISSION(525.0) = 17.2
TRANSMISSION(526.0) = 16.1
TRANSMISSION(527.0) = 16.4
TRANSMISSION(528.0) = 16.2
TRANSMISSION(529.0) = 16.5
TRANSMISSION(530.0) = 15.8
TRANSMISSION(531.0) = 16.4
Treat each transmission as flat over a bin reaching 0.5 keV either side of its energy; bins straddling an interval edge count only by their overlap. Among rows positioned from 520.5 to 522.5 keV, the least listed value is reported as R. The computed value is 18.6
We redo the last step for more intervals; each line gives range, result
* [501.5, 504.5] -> 7.46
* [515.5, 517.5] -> 17.8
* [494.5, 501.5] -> 9.23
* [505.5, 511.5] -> 6.4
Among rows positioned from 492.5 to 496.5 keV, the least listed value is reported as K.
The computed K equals 12.3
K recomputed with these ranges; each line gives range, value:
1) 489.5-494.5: 12.5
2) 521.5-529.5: 16.1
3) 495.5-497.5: 11.2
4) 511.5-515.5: 12.7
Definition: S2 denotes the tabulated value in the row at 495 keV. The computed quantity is 12.4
